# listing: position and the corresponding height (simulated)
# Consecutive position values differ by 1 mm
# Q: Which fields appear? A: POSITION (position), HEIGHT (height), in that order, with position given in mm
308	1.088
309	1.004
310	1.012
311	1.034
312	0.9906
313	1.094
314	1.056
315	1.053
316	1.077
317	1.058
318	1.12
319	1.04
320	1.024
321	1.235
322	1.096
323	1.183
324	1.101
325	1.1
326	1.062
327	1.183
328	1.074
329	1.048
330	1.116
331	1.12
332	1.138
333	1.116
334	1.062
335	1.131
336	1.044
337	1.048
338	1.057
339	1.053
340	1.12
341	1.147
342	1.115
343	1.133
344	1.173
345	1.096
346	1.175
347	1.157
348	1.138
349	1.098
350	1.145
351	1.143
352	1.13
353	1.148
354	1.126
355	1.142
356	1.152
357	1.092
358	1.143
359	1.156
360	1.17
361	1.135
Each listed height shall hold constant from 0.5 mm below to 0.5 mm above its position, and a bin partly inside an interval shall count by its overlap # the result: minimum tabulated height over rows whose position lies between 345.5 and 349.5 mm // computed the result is 1.098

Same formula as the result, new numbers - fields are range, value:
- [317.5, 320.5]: 1.024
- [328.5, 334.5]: 1.048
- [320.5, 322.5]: 1.096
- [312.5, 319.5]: 1.04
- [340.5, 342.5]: 1.115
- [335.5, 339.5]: 1.044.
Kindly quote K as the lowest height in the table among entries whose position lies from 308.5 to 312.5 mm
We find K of 0.9906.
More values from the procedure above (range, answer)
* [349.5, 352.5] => 1.13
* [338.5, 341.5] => 1.053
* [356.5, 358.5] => 1.092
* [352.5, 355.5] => 1.126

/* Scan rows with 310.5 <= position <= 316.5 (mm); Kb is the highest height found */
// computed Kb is 1.094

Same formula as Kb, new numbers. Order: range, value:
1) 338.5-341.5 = 1.147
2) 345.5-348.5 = 1.175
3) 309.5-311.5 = 1.034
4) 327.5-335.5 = 1.138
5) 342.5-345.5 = 1.173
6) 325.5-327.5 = 1.183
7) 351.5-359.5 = 1.156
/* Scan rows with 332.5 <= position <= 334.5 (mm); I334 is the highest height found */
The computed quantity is 1.116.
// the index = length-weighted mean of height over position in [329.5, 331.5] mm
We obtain 1.12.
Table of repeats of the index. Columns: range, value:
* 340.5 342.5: 1.13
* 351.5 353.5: 1.14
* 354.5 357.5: 1.13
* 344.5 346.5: 1.14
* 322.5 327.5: 1.13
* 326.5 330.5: 1.11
